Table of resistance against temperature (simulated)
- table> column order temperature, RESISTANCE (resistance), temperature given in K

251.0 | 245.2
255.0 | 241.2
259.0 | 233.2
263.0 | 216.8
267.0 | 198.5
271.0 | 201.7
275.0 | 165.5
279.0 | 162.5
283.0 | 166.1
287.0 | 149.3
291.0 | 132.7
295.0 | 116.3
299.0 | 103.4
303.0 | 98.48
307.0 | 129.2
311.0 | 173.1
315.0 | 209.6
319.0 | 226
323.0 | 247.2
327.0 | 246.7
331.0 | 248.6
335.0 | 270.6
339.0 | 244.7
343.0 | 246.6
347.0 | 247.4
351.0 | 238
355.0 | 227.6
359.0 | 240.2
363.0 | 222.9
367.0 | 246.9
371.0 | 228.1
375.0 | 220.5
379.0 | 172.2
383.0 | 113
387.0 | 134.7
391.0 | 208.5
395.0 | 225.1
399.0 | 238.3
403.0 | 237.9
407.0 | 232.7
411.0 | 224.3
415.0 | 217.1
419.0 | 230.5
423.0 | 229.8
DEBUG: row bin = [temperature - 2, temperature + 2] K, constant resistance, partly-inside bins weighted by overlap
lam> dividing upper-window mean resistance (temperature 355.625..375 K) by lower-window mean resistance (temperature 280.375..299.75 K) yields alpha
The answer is 1.7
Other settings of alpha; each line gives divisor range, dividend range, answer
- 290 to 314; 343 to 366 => 1.84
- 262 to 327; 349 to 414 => 1.25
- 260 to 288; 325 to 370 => 1.33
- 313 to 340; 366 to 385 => 0.80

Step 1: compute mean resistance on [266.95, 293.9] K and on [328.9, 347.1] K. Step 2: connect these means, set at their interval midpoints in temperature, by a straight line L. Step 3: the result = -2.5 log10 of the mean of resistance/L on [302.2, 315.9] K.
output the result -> 0.34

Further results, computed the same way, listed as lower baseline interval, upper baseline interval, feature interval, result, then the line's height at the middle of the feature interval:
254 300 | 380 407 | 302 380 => -0.190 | 186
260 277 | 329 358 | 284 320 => 0.439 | 219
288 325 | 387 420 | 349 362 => -0.225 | 191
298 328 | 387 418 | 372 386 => 0.223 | 210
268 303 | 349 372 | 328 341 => -0.237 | 204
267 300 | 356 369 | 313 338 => -0.217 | 198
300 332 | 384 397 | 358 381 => -0.186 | 186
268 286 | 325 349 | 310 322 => 0.076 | 224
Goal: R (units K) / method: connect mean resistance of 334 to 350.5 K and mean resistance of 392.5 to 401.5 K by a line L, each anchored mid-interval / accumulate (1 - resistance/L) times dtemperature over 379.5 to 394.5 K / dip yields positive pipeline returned 4.7 K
